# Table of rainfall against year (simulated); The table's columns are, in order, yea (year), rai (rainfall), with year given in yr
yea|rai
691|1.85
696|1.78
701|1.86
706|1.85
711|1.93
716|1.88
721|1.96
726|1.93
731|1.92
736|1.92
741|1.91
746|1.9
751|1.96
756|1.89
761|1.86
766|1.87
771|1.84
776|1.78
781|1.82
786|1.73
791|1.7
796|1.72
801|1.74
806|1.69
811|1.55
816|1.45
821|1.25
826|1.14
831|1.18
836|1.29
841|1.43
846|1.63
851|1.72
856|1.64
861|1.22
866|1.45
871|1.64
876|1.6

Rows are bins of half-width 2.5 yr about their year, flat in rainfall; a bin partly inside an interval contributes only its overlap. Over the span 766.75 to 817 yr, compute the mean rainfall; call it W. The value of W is 1.72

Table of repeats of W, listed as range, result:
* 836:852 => 1.53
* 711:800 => 1.86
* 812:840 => 1.29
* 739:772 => 1.89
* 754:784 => 1.84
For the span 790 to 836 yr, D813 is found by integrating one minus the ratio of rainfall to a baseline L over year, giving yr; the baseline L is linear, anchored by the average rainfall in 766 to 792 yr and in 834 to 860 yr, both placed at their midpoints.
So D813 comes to 5.3 yr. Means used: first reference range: 1.79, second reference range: 1.53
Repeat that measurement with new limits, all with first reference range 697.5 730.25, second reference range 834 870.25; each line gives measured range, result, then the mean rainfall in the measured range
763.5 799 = -1.6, 1.78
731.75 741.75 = -0.5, 1.92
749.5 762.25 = -0.9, 1.9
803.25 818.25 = 0.4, 1.57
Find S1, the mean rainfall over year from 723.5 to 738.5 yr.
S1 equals 1.92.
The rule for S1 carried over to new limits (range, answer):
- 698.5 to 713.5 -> 1.88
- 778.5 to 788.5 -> 1.77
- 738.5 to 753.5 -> 1.92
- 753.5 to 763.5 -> 1.88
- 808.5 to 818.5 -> 1.5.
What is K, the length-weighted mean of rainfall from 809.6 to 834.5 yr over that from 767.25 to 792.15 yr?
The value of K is 0.73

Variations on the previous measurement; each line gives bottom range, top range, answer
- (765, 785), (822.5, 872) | 0.78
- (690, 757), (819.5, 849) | 0.70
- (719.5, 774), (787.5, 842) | 0.77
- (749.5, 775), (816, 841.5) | 0.67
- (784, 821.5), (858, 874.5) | 0.90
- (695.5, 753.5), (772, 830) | 0.84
